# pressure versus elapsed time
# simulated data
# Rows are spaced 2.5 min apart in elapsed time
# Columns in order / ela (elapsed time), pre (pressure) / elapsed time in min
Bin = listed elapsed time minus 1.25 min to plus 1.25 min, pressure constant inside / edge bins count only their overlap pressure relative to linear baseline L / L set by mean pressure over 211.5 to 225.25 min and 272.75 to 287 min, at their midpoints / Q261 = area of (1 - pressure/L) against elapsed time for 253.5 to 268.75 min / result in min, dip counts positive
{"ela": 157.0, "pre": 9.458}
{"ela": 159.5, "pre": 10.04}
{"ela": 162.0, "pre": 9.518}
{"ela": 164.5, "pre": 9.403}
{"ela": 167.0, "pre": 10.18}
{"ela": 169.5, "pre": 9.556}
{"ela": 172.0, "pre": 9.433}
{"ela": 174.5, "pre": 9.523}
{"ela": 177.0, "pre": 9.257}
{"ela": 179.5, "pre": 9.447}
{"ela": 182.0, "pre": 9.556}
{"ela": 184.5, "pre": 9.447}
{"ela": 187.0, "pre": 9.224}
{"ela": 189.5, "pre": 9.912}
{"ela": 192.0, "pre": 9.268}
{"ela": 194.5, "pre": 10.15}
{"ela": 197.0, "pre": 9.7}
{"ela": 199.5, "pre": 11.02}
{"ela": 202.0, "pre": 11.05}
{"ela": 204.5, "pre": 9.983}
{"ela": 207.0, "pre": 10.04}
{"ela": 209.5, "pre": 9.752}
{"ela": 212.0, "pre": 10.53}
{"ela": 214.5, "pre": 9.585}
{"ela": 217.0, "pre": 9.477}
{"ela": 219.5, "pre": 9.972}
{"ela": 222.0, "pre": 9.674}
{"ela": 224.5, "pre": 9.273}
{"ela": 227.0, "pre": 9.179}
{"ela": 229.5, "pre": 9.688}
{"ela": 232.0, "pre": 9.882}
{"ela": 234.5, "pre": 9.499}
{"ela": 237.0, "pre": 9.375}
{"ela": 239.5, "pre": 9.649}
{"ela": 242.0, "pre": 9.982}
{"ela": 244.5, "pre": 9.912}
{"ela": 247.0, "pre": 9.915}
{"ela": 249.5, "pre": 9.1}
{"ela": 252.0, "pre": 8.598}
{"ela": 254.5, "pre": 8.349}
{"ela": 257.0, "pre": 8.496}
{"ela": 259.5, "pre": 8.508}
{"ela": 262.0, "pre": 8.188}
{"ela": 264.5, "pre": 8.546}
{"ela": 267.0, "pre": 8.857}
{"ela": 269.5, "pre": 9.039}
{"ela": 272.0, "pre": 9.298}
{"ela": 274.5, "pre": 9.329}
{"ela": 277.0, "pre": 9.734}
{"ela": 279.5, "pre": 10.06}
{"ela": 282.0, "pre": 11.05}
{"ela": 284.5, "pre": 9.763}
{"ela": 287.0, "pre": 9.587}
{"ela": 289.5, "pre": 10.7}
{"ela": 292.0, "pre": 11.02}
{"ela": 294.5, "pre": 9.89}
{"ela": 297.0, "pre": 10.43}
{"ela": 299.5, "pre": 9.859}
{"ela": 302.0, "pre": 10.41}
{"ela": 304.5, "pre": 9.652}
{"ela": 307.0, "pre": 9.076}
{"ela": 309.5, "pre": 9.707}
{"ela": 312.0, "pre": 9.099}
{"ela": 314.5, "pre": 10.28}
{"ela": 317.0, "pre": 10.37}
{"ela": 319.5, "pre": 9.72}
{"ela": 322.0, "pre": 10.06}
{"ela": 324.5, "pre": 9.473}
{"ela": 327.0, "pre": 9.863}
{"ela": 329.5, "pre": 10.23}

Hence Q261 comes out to 2.10 min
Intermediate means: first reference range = 9.73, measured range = 8.51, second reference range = 9.93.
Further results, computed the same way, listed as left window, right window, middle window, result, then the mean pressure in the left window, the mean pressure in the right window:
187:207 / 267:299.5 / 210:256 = 2.27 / 10.1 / 9.94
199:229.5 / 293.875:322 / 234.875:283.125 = 3.10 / 9.92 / 9.87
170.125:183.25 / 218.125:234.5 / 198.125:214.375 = -1.35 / 9.45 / 9.6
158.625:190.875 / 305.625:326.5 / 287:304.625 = -1.03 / 9.57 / 9.73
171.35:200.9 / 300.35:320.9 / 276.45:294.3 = -0.92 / 9.67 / 9.79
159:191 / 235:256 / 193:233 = -2.03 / 9.56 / 9.35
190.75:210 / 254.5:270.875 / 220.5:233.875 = -0.11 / 10.1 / 8.59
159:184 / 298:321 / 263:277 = 0.97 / 9.57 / 9.81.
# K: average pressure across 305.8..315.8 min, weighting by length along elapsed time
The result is 9.55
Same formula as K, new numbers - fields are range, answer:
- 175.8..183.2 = 9.42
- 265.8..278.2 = 9.25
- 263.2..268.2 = 8.69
